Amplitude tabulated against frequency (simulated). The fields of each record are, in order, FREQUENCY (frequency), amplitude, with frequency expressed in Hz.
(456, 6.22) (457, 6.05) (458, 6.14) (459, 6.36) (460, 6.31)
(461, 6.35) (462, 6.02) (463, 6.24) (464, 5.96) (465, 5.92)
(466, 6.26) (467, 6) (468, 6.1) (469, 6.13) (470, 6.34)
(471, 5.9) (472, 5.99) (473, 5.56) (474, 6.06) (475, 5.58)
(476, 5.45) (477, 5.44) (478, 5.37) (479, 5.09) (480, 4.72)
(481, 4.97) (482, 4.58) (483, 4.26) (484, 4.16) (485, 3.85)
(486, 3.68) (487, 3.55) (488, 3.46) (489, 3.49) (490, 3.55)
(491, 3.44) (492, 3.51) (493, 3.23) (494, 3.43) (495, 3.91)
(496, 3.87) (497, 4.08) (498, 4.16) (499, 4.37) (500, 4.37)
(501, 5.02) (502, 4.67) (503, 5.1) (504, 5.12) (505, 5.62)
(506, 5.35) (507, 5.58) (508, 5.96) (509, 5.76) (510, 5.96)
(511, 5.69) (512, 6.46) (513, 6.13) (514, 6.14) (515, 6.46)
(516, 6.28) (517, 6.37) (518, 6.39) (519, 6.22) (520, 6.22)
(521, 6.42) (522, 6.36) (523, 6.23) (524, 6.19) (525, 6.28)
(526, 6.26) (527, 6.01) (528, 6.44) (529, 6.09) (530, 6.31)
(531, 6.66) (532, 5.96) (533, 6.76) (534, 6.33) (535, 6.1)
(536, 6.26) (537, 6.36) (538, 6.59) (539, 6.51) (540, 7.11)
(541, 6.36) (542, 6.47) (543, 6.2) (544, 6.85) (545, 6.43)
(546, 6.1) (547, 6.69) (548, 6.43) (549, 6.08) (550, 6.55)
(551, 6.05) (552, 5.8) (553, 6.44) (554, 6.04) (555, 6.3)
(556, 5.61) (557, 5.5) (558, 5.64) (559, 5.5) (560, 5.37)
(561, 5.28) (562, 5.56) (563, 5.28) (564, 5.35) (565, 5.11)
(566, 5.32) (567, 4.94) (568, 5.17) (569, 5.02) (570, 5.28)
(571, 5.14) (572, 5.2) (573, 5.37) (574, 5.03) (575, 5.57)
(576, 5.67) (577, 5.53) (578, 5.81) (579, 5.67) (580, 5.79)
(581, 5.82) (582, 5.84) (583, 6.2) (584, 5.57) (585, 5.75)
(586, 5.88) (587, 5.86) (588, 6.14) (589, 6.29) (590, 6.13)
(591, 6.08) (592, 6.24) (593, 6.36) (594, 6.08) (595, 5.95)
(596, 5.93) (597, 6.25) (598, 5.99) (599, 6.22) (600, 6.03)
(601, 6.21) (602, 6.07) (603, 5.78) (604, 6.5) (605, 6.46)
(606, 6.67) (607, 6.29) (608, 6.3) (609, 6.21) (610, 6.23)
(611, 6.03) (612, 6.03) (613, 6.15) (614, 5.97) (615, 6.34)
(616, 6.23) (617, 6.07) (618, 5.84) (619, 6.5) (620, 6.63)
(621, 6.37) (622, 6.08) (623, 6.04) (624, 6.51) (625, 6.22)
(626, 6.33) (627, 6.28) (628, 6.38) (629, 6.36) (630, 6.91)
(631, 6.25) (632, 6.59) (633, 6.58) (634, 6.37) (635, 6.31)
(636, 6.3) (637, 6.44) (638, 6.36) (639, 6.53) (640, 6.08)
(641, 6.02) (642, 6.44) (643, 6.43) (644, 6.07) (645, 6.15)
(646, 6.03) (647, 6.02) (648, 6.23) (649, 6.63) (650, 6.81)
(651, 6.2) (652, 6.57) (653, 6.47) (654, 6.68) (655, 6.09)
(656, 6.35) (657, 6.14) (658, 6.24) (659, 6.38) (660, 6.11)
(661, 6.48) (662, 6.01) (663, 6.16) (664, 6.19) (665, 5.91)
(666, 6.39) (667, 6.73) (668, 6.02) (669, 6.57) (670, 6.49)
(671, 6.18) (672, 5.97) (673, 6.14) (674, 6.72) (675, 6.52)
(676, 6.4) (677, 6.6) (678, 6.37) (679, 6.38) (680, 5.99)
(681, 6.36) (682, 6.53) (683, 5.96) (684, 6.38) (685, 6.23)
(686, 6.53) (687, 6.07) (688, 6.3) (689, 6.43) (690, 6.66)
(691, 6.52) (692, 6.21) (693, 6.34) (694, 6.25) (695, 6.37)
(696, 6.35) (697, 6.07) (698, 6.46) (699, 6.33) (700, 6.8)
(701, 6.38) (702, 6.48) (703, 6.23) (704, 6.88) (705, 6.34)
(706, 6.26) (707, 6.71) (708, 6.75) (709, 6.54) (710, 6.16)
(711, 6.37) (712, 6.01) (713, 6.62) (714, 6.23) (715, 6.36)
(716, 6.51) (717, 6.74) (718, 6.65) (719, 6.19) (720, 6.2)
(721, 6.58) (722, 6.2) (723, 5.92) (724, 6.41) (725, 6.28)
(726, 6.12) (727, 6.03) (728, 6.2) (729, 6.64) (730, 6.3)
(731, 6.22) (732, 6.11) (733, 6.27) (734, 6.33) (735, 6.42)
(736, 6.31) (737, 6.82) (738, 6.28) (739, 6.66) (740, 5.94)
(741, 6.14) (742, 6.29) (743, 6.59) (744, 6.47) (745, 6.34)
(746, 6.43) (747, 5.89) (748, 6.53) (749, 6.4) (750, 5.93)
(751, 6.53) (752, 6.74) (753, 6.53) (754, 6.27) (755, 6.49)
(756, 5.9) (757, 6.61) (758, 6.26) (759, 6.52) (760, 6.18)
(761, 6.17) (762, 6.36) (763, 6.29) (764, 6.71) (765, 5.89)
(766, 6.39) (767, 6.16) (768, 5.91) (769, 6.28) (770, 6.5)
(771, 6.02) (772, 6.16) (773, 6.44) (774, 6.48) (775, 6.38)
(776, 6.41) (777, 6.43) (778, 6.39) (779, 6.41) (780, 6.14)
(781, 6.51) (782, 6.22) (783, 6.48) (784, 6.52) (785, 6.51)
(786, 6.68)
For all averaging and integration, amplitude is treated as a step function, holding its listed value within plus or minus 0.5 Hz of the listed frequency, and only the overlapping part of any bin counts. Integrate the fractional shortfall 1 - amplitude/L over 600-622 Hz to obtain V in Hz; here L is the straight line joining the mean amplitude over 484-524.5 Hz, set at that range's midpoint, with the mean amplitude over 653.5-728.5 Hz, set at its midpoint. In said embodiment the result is -1.69 Hz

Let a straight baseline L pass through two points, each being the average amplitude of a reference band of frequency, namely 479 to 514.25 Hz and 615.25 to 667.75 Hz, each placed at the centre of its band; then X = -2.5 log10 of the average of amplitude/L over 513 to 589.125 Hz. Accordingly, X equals -0.15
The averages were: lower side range 4.6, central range 5.98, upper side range 6.32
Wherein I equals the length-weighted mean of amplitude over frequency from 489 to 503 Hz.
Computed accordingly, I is 3.99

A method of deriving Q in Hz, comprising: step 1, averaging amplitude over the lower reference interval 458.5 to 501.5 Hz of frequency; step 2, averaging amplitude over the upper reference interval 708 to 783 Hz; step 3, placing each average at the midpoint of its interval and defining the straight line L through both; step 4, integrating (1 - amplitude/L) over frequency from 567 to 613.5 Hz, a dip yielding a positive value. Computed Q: -3.2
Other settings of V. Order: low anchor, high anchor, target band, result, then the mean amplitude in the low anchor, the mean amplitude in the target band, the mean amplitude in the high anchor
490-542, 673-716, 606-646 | -1.22 Hz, 5.64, 6.29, 6.39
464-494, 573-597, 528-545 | -3.18 Hz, 4.88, 6.43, 5.88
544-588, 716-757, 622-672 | -2.63 Hz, 5.71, 6.32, 6.34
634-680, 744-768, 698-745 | -0.42 Hz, 6.32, 6.38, 6.32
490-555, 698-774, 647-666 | -0.53 Hz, 5.78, 6.31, 6.35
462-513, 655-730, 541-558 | -2.56 Hz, 4.99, 6.21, 6.34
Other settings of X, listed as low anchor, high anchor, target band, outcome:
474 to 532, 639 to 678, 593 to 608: -0.052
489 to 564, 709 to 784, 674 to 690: -0.036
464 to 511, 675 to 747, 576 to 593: -0.074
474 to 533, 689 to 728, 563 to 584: 0.034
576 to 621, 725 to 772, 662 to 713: -0.024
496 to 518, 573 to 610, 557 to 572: 0.104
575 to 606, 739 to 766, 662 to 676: -0.024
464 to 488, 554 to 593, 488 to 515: 0.122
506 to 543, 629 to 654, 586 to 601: 0.038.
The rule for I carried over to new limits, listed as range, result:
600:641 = 6.29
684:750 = 6.36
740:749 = 6.32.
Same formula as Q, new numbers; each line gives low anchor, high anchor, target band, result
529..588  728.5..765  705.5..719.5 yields -0.38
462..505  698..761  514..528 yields -3.37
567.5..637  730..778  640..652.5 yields -0.33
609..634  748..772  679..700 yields -0.11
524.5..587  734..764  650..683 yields -0.83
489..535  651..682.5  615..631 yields -0.61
